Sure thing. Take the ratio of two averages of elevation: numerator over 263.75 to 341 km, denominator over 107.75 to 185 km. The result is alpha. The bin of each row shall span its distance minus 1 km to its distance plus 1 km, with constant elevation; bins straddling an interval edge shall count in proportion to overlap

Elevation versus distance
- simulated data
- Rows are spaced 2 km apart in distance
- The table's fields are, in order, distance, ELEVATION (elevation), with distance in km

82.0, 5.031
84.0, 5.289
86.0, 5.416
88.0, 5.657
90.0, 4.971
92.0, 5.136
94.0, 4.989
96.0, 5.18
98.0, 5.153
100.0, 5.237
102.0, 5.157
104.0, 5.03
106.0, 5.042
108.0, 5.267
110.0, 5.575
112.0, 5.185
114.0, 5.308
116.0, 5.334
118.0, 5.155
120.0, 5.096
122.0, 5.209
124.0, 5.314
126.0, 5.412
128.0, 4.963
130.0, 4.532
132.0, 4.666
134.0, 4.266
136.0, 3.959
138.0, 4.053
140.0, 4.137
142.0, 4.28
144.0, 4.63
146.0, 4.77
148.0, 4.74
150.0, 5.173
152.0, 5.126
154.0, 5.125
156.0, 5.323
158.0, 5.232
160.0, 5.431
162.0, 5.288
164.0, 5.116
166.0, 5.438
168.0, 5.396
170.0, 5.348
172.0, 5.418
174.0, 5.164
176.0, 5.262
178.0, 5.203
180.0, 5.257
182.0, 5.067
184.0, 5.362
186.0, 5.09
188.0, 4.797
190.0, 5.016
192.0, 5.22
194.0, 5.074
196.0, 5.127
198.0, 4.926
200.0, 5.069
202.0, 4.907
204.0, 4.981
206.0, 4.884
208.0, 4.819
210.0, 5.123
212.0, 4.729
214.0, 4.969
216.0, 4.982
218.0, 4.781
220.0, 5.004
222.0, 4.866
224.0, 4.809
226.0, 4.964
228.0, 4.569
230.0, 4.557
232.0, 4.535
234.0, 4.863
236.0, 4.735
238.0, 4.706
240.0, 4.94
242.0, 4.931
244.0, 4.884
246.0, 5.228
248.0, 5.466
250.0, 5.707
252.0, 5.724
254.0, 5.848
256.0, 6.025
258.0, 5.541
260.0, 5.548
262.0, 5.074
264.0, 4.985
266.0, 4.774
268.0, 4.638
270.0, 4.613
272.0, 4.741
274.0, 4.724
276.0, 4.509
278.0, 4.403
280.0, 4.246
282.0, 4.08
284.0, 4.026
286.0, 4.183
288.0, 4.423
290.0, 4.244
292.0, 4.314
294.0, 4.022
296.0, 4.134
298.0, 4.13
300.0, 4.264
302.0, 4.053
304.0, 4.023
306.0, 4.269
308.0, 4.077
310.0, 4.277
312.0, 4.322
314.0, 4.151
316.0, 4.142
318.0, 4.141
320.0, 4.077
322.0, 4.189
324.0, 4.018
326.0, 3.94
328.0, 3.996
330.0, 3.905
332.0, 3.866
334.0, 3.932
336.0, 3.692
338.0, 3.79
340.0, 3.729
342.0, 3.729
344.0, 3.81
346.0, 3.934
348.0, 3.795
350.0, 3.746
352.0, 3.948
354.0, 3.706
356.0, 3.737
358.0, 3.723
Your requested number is 0.8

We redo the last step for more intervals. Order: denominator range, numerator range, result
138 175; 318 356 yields 0.77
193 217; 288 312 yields 0.84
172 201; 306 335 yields 0.80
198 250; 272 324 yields 0.86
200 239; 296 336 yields 0.84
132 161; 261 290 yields 0.96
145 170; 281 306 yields 0.80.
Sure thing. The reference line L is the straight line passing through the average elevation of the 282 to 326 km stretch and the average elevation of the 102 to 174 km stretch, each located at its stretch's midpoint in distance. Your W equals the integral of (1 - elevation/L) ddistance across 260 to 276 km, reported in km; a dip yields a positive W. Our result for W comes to -1.76 km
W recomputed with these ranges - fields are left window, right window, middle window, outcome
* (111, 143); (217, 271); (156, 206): -2.6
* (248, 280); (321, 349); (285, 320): 2.0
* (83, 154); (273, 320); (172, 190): -1.7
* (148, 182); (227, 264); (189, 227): 1.7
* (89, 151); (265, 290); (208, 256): -4.6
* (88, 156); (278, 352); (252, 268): -3.9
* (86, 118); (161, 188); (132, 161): 2.8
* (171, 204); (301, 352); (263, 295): -0.4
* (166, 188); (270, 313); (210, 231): 0.2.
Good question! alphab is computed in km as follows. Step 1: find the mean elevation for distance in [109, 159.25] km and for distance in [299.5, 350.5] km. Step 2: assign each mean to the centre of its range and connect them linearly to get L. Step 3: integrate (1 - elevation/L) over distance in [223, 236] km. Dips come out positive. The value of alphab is -0.8 km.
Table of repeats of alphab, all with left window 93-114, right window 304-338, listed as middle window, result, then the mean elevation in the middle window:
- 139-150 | 0.9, 4.57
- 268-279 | -0.8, 4.6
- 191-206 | -1.1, 5.03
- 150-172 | -1.8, 5.28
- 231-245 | -1.0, 4.8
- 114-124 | -0.2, 5.22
